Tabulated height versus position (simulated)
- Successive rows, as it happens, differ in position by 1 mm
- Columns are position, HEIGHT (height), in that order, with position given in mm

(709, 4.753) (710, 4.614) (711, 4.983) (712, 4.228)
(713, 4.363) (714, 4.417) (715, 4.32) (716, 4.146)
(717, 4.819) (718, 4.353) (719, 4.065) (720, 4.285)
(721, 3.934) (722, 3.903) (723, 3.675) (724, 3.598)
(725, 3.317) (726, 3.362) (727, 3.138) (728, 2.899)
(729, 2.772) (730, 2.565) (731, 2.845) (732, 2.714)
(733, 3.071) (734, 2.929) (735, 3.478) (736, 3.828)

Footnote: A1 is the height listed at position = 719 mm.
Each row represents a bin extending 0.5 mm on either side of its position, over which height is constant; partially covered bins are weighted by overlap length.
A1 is 4.065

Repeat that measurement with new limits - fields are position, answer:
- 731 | 2.845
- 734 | 2.929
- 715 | 4.32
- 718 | 4.353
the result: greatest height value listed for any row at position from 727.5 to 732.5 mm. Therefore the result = 2.899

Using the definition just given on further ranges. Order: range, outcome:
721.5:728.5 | 3.903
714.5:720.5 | 4.819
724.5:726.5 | 3.362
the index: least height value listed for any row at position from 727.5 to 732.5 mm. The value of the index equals 2.565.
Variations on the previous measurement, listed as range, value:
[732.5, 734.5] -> 2.929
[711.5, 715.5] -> 4.228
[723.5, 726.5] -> 3.317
